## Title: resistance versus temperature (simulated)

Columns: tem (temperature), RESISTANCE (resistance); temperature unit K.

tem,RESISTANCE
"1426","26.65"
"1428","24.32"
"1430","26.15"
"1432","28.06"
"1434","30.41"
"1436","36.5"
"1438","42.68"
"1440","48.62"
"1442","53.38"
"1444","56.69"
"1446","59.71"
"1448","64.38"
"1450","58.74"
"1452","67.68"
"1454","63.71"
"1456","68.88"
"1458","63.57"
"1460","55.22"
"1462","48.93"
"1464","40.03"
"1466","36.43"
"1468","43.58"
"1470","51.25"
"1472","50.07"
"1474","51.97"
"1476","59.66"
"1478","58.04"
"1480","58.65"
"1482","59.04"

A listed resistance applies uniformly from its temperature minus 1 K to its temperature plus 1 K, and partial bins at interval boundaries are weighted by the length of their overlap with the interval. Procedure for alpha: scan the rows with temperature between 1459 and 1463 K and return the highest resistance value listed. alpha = 55.22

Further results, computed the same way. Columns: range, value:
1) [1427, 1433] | 28.06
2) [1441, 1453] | 67.68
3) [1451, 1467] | 68.88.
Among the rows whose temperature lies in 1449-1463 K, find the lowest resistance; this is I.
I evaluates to 48.93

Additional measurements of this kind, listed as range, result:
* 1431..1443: 28.06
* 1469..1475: 50.07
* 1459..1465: 40.03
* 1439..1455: 48.62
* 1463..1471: 36.43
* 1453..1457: 63.71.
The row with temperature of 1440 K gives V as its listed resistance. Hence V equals 48.62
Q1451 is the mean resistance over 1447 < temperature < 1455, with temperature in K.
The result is 63.6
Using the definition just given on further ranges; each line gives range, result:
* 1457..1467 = 48.8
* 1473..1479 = 56.6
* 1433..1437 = 33.5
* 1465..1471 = 43.8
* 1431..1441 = 37.3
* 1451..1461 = 63.8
